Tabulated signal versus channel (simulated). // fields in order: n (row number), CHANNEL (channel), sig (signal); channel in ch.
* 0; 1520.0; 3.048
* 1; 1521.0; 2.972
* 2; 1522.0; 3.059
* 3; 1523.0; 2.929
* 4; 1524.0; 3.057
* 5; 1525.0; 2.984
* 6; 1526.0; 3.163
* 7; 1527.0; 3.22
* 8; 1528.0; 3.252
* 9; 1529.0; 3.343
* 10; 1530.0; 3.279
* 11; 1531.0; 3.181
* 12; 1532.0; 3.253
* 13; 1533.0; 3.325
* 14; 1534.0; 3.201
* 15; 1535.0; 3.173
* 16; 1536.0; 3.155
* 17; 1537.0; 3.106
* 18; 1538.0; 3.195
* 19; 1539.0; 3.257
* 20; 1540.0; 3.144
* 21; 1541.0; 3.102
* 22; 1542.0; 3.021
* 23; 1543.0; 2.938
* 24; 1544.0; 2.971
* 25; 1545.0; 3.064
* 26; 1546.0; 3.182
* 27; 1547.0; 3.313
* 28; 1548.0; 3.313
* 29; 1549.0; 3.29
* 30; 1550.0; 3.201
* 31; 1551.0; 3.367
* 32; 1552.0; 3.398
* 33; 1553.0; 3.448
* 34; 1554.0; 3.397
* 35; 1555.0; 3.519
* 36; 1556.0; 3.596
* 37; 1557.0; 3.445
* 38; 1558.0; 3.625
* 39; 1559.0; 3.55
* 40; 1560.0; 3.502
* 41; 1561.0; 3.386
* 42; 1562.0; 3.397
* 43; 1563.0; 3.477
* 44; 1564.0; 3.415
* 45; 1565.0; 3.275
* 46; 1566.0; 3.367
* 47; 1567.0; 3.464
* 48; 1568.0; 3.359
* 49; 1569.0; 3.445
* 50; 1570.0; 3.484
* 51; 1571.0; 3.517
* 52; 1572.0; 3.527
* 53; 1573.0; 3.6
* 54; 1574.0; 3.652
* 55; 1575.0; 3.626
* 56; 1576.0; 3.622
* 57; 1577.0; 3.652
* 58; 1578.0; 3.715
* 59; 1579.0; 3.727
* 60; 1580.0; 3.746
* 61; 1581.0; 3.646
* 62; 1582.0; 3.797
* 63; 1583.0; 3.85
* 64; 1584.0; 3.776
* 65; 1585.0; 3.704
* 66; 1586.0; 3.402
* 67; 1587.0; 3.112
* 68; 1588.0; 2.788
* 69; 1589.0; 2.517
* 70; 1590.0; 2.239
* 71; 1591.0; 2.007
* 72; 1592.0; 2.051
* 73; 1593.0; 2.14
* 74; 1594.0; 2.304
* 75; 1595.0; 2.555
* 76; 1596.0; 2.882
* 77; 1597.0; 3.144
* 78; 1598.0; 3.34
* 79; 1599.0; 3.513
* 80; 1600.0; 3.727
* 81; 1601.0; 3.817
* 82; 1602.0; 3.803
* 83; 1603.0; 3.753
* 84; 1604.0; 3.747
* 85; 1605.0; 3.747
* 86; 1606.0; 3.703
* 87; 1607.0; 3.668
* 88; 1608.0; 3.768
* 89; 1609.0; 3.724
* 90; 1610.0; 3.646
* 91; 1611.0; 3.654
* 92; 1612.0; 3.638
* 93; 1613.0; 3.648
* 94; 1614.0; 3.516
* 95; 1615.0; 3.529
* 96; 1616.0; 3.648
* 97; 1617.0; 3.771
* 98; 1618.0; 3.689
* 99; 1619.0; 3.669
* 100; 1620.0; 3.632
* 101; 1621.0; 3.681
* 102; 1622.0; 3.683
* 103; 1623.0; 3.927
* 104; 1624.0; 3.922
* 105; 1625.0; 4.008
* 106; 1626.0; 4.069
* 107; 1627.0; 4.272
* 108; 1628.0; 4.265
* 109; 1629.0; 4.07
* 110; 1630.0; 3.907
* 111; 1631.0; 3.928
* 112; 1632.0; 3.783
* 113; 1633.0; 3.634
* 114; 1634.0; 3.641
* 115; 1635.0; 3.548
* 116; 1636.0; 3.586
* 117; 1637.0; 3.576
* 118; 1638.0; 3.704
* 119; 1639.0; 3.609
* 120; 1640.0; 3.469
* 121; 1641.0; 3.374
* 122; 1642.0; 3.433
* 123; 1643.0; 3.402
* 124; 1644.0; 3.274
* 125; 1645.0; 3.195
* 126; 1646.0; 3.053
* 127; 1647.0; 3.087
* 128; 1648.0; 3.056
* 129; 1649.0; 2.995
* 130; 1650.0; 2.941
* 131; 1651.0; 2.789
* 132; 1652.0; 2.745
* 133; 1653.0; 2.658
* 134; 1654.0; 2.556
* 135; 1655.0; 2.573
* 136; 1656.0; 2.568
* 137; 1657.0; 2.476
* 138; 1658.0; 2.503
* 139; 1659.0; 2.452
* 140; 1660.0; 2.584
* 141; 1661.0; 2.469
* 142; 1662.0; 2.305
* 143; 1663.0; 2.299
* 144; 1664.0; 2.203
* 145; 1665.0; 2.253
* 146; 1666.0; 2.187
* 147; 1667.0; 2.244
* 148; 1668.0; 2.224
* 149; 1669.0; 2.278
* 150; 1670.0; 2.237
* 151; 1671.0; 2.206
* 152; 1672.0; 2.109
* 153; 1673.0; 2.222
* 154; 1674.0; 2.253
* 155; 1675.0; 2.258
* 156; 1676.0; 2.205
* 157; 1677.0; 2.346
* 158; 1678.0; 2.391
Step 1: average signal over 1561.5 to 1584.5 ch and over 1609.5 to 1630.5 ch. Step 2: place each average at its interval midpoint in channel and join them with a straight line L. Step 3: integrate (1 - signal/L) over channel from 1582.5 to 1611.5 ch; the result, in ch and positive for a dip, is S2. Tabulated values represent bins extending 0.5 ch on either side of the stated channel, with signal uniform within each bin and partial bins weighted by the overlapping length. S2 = 3.5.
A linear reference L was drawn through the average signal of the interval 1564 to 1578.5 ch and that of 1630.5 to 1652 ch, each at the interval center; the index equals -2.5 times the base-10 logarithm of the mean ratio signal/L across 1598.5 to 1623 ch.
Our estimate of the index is -0.08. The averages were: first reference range 3.52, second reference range 3.37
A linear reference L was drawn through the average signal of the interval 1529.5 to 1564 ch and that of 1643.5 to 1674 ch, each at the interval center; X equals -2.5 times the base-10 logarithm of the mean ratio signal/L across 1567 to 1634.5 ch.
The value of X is -0.20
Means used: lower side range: 3.29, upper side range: 2.55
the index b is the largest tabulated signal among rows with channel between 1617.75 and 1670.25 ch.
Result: 4.272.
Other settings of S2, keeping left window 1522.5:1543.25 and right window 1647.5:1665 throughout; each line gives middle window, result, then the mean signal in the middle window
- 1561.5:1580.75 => -3.6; 3.53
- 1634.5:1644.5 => -3.1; 3.5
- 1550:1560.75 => -1.5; 3.47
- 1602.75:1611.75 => -2.9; 3.71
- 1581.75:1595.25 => 0.2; 2.86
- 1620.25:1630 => -4.4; 3.98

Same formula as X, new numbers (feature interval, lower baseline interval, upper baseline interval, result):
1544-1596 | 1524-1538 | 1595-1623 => 0.03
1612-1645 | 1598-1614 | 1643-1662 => -0.15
